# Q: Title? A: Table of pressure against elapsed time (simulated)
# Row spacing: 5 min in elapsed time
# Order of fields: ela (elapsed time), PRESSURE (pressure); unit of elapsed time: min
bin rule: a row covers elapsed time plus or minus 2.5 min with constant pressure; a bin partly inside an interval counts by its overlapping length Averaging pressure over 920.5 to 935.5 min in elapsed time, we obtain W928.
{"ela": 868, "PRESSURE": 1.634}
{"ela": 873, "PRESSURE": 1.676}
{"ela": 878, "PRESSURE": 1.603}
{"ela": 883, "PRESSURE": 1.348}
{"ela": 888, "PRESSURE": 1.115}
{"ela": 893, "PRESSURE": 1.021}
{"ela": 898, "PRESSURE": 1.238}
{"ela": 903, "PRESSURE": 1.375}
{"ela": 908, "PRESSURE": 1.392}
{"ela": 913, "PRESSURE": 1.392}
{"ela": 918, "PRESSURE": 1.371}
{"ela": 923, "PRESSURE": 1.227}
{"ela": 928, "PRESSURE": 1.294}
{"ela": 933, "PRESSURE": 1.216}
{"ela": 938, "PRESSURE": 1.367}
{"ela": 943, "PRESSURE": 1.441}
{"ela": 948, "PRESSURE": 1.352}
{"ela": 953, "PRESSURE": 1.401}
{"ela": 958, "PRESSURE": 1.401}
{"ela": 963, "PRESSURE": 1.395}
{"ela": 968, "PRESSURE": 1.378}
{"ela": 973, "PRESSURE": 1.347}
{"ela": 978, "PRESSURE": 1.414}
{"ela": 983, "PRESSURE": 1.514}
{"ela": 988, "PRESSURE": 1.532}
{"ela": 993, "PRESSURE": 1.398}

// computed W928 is 1.25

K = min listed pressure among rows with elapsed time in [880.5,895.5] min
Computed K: 1.021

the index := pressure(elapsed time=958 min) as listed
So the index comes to 1.401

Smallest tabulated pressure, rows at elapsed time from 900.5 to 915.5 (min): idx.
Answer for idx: 1.375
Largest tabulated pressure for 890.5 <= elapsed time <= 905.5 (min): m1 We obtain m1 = 1.375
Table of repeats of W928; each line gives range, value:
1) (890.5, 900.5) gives 1.13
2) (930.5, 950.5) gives 1.34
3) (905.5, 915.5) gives 1.39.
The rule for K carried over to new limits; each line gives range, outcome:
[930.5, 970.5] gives 1.216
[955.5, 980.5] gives 1.347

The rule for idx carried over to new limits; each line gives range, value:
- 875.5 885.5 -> 1.348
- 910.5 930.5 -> 1.227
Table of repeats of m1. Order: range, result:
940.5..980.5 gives 1.441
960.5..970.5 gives 1.395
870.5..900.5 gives 1.676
